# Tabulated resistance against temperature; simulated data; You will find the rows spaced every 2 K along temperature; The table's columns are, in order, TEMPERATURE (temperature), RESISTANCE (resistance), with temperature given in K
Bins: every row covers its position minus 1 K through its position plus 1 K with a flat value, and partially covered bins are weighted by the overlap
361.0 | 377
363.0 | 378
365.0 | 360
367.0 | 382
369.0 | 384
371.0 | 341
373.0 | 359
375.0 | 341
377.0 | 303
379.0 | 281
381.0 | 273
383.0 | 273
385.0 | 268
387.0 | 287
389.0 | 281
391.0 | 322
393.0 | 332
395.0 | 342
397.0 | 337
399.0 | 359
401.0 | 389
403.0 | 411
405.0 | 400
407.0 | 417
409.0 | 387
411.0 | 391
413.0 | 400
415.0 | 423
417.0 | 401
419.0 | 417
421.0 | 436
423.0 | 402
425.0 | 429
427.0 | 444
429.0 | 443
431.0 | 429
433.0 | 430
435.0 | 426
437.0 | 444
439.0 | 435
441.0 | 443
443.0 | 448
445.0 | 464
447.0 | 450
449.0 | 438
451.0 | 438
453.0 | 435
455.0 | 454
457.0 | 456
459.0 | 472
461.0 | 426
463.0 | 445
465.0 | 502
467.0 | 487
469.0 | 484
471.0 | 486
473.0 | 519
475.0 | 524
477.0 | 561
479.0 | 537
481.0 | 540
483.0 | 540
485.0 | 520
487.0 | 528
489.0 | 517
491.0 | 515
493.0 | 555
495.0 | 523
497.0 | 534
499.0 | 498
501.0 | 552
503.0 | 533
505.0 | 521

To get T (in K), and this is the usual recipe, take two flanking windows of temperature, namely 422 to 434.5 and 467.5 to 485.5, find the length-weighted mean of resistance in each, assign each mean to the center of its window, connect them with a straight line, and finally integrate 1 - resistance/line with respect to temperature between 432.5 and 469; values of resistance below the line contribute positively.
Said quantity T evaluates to 1.7 K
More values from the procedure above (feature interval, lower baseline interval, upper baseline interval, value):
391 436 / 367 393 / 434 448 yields -1.76 K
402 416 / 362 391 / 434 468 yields -0.96 K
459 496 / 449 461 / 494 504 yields -1.63 K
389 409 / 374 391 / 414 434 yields -1.13 K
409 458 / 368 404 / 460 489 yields -0.99 K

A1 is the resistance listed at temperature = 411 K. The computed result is 391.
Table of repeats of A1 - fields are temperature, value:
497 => 534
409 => 387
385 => 268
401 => 389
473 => 519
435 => 426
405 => 400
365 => 360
